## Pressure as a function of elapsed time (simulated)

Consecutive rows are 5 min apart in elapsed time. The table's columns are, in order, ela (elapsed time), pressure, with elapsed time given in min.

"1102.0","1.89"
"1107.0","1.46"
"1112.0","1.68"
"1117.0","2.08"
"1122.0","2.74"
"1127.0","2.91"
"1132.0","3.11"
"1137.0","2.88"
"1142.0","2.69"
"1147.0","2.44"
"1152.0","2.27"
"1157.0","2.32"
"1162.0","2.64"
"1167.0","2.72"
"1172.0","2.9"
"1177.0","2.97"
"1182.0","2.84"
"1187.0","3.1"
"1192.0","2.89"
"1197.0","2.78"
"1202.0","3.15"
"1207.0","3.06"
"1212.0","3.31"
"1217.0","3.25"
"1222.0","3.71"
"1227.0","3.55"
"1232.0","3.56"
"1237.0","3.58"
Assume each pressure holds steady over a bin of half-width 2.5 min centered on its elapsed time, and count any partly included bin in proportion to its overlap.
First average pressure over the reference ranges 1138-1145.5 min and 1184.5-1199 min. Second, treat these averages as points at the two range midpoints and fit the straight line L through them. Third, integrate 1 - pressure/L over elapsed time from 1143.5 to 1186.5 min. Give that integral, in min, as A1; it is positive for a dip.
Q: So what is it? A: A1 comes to 2.25 min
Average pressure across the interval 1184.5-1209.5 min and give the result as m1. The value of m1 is 3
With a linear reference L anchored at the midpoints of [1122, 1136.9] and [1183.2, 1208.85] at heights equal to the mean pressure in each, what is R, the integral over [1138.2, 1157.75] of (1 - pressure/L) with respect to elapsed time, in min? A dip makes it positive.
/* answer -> 3.2 min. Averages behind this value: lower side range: 2.94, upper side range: 2.99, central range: 2.47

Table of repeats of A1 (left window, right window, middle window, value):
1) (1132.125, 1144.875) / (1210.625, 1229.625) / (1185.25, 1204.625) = 1.7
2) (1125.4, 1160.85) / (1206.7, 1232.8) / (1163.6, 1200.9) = 1.9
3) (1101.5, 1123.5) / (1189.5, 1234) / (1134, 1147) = -2.4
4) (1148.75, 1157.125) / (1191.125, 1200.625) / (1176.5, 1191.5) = -1.4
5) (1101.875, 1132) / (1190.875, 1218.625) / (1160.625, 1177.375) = -0.4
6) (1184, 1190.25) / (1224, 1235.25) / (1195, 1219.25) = 1.3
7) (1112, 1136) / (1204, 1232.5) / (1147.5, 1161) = 2.4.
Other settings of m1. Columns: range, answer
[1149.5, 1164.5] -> 2.41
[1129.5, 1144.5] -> 2.89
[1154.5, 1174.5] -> 2.65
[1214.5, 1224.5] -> 3.48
